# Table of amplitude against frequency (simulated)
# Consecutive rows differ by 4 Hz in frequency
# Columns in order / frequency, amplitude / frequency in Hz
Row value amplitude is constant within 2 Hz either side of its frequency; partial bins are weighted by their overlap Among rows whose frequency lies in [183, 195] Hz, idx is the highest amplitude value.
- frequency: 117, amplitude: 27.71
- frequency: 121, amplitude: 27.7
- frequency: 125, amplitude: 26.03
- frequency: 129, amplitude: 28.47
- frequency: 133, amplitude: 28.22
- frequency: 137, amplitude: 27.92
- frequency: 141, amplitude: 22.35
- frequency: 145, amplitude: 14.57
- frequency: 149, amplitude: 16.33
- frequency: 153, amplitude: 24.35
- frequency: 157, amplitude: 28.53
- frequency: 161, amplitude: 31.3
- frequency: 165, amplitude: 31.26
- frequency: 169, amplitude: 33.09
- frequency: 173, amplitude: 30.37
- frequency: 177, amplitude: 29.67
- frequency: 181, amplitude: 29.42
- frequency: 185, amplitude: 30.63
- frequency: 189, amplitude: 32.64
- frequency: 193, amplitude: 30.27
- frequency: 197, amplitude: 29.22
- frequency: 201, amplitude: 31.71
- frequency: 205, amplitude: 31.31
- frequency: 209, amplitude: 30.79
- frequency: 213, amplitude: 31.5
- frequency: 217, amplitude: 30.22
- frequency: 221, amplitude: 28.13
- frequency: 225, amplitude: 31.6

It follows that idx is 32.64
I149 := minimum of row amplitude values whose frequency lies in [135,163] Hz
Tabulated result 14.57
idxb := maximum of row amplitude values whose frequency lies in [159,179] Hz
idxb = 33.09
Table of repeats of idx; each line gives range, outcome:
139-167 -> 31.3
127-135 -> 28.47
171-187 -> 30.63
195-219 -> 31.71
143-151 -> 16.33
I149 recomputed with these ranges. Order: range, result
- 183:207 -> 29.22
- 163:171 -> 31.26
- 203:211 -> 30.79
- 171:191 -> 29.42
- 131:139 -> 27.92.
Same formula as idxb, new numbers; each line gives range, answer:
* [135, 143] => 27.92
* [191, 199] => 30.27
